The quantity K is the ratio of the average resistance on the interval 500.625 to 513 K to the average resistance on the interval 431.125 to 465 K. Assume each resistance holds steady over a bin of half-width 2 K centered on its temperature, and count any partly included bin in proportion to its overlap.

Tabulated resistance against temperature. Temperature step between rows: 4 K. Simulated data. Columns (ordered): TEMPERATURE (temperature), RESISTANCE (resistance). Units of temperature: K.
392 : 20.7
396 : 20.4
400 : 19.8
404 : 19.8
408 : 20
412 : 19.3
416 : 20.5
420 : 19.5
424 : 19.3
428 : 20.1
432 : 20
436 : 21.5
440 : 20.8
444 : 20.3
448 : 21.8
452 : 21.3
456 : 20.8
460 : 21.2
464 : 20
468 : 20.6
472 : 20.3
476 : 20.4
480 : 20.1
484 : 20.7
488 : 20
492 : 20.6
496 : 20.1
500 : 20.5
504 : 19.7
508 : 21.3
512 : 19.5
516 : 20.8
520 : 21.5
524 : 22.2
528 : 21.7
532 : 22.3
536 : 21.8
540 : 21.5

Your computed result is 1.0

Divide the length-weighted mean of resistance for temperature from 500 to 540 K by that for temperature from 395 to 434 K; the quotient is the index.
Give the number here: 1.07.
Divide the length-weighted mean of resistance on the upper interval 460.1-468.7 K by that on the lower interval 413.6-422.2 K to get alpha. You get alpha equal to 1.0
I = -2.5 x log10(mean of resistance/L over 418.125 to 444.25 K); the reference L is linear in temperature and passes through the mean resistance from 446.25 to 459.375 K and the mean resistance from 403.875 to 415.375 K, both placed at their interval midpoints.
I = 0.02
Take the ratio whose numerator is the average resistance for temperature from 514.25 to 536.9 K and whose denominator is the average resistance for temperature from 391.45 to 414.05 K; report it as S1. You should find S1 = 1.1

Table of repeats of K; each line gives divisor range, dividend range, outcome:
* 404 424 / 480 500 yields 1.03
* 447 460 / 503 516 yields 0.96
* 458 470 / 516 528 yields 1.05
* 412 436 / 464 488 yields 1.02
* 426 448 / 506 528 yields 1.02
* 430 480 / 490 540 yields 1.01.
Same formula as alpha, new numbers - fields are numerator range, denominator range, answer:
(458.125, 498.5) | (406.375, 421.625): 1.03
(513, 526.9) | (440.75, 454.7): 1.01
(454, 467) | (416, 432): 1.04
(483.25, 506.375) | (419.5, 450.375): 0.99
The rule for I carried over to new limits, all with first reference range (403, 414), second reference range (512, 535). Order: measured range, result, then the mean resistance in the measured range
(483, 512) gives 0.04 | 20.3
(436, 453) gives -0.04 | 21.1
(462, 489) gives 0.02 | 20.3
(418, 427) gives 0.02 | 19.5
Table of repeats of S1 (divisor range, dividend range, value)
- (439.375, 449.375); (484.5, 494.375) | 0.97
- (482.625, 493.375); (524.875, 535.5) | 1.08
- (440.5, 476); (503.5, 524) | 1.00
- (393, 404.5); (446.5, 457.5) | 1.06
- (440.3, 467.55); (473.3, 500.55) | 0.97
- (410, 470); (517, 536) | 1.07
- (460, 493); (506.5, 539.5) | 1.05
